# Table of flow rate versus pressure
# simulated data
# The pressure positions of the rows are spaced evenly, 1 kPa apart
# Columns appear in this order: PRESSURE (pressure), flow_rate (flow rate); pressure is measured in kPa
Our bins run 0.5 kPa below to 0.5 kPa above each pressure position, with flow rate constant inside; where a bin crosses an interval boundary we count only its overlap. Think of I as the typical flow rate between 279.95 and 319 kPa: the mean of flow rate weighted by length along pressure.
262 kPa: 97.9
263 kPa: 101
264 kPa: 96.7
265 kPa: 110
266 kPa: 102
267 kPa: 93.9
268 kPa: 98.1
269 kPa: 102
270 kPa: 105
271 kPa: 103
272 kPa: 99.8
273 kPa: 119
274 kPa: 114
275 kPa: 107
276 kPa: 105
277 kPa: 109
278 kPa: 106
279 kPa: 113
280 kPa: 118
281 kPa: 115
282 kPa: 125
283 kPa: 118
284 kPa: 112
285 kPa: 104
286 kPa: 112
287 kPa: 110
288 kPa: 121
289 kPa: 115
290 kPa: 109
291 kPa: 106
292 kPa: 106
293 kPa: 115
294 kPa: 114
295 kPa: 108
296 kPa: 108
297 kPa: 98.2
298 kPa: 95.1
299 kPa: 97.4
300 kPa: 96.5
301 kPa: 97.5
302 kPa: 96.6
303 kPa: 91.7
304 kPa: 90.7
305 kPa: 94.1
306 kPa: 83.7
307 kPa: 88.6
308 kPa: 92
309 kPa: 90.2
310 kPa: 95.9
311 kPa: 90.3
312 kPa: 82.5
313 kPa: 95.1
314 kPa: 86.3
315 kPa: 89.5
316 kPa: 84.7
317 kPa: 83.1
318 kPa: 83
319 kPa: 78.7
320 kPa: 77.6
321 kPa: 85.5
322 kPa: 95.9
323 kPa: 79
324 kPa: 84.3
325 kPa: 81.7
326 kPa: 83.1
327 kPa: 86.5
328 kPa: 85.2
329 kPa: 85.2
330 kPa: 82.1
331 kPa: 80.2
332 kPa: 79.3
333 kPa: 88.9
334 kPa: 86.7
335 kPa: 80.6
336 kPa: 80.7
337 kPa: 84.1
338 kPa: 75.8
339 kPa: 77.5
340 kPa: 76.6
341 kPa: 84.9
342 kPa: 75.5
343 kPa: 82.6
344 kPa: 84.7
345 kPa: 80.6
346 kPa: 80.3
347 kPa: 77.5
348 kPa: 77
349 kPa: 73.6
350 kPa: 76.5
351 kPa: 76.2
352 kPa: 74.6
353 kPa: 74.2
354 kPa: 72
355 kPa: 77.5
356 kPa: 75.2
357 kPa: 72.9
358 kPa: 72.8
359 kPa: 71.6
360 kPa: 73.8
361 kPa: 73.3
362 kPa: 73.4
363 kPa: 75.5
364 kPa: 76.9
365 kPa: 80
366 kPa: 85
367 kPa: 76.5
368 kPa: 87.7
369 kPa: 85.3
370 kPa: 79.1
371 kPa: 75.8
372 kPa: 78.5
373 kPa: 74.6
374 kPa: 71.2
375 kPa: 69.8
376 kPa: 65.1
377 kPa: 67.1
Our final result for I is 100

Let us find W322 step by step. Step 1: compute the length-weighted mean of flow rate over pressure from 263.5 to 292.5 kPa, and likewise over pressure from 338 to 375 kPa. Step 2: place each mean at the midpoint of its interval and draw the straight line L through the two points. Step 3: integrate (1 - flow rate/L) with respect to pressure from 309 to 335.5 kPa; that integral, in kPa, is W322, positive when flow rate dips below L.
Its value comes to 1.68 kPa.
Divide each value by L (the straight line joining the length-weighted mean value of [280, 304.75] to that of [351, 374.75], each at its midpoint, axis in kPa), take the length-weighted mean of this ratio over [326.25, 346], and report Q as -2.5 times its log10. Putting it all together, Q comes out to 0.08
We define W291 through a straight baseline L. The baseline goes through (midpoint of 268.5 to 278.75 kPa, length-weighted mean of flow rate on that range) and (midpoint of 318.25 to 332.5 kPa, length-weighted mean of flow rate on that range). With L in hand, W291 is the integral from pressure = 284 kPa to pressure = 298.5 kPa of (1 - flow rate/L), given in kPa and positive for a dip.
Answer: -1.4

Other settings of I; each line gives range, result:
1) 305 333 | 85.7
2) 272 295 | 112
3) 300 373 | 82.2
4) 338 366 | 76.7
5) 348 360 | 74.4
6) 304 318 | 88.8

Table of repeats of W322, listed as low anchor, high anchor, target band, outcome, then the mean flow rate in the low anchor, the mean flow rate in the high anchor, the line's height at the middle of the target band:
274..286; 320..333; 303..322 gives 1.0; 112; 83.9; 92.4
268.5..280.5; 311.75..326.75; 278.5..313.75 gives -2.1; 108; 84.7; 97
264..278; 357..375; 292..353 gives 2.0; 105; 76.8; 89.7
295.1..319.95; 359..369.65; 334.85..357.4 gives 1.3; 91.2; 78.4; 82.5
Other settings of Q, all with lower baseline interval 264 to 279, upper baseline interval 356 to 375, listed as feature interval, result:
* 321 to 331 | 0.05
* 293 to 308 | -0.01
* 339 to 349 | 0.05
